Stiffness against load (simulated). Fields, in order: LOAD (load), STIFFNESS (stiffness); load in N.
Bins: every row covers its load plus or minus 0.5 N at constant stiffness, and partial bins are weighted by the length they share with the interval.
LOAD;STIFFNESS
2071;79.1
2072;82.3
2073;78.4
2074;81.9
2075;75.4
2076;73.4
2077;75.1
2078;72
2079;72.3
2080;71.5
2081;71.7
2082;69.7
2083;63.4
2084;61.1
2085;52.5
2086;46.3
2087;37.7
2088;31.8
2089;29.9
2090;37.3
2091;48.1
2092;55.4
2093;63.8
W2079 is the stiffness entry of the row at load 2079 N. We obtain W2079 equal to 72.3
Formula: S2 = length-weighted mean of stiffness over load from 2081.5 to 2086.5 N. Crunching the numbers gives 58.6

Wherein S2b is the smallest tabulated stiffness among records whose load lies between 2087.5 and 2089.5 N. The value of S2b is 29.9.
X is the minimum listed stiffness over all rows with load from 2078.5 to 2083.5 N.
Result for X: 63.4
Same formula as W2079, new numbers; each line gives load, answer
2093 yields 63.8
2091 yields 48.1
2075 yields 75.4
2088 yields 31.8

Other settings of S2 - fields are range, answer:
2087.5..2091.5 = 36.8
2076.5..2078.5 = 73.5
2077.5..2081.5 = 71.9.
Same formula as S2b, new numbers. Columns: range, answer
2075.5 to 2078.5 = 72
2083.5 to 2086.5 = 46.3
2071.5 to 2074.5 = 78.4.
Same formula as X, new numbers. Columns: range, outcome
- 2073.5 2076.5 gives 73.4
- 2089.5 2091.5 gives 37.3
